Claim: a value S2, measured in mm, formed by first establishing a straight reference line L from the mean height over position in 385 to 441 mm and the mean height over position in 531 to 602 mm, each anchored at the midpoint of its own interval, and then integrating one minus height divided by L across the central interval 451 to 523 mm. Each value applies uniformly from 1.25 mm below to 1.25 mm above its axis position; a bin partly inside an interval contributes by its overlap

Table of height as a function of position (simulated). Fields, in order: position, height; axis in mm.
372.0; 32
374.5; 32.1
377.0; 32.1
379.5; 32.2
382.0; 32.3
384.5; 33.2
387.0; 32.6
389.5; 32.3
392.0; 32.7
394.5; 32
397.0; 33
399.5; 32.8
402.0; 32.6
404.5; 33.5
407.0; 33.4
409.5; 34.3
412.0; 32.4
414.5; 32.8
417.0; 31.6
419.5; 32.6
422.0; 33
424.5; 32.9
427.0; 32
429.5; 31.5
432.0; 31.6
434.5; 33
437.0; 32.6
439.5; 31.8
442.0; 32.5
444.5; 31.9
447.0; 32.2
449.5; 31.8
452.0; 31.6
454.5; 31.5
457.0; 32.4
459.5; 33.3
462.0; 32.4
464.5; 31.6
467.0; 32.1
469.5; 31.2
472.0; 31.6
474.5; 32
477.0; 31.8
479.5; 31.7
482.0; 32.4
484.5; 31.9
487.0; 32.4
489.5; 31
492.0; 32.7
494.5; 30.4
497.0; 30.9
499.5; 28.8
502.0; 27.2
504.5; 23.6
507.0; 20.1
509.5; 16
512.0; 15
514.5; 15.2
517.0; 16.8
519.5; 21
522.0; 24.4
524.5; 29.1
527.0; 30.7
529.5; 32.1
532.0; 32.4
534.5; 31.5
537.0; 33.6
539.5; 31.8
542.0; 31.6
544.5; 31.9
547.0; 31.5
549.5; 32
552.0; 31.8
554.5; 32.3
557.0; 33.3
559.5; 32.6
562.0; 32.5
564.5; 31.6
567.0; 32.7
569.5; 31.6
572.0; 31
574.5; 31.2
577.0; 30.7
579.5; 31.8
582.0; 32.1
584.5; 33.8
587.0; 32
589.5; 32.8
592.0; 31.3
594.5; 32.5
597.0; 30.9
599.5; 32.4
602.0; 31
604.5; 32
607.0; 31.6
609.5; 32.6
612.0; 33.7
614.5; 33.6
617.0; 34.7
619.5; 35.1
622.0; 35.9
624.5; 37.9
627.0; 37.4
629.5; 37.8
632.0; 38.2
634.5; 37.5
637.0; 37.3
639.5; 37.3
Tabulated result 9.57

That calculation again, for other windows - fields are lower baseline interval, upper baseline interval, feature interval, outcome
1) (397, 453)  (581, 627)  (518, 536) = 2.3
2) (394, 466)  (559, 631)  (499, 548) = 9.9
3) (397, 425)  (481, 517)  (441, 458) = -1.2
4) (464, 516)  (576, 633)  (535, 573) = -1.3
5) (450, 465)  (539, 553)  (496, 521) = 8.2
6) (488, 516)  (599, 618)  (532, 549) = -2.8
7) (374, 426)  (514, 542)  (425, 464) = -1.5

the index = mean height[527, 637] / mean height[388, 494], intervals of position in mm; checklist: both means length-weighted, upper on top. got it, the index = 1.02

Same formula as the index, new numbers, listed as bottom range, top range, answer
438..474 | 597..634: 1.08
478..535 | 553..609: 1.19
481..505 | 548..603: 1.06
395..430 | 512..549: 0.85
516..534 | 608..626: 1.29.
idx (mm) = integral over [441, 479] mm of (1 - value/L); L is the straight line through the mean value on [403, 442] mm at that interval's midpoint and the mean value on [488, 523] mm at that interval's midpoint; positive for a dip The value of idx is -4.49 mm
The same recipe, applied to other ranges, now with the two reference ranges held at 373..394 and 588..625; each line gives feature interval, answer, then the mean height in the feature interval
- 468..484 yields 0.4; 31.8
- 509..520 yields 5.4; 16.6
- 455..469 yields 0.2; 32.3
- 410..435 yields 0.1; 32.4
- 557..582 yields 0.9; 31.8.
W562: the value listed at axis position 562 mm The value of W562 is 32.5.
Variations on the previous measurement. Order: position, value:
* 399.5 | 32.8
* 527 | 30.7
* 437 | 32.6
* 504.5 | 23.6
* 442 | 32.5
